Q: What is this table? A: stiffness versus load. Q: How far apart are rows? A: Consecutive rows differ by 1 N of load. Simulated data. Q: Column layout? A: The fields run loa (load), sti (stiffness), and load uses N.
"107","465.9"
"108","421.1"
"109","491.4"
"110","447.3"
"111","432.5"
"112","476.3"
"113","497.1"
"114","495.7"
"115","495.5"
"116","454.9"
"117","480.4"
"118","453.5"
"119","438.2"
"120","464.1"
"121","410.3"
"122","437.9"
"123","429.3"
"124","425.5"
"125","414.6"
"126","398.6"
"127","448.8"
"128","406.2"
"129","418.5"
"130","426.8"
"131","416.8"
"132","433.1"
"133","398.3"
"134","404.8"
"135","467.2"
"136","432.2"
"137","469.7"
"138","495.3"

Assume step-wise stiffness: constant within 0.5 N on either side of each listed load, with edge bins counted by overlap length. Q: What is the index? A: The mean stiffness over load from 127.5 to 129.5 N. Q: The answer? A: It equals 412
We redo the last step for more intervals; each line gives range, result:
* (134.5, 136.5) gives 450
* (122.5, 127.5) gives 423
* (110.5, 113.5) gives 469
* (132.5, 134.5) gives 402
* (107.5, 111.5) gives 448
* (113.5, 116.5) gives 482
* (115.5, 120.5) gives 458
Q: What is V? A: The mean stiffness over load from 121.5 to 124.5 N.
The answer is 431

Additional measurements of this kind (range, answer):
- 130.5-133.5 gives 416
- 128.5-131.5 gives 421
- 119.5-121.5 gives 437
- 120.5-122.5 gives 424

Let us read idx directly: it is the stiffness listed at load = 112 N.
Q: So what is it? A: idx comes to 476.3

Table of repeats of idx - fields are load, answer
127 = 448.8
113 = 497.1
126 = 398.6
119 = 438.2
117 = 480.4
